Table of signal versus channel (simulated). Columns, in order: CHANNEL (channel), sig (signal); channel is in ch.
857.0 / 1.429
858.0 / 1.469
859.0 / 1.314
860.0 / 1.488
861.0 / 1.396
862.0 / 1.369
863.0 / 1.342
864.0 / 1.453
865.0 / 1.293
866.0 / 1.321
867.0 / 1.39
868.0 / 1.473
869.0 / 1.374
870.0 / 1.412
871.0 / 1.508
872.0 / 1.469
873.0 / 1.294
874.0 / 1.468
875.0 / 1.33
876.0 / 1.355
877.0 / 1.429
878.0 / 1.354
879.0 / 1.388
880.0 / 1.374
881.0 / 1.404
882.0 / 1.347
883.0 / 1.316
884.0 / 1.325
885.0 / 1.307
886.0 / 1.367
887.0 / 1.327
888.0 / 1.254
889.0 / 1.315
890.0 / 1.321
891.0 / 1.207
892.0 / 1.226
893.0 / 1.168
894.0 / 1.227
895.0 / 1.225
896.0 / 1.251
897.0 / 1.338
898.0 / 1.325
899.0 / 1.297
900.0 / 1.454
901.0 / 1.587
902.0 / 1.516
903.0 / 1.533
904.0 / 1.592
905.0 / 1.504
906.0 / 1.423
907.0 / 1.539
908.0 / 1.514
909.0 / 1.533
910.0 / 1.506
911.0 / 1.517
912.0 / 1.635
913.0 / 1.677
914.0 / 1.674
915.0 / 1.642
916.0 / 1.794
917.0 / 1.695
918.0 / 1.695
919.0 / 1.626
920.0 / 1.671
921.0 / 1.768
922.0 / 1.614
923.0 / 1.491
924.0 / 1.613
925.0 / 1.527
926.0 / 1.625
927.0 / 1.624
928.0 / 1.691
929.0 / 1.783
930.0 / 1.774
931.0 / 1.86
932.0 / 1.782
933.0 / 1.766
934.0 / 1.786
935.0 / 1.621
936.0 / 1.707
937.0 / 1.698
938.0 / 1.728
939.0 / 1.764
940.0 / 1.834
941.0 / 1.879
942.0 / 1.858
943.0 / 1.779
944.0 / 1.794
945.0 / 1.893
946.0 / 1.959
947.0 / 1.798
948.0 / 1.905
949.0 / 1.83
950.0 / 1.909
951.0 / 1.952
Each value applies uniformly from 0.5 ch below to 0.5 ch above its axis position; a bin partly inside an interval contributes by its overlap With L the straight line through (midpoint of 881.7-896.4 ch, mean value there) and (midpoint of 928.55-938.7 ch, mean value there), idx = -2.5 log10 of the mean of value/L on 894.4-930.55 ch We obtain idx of -0.03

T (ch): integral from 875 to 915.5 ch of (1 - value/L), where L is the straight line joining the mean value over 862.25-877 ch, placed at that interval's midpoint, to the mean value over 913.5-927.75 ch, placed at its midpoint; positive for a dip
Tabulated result 3.1 ch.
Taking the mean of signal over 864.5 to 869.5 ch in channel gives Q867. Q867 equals 1.37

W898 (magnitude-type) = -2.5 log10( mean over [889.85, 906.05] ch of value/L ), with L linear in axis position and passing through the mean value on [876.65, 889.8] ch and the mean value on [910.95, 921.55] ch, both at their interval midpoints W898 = 0.10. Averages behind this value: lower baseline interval 1.35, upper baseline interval 1.68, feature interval 1.36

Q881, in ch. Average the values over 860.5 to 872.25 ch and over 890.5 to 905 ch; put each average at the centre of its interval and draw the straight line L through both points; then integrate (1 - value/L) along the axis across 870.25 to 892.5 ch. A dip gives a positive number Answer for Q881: 0.5 ch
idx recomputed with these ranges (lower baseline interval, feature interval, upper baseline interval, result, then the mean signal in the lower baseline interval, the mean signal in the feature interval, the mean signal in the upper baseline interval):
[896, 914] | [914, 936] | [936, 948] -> -0.013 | 1.5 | 1.69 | 1.82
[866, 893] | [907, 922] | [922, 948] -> -0.022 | 1.35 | 1.63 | 1.75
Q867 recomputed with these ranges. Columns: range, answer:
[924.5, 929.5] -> 1.65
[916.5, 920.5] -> 1.67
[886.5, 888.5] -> 1.29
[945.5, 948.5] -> 1.89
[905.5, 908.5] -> 1.49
